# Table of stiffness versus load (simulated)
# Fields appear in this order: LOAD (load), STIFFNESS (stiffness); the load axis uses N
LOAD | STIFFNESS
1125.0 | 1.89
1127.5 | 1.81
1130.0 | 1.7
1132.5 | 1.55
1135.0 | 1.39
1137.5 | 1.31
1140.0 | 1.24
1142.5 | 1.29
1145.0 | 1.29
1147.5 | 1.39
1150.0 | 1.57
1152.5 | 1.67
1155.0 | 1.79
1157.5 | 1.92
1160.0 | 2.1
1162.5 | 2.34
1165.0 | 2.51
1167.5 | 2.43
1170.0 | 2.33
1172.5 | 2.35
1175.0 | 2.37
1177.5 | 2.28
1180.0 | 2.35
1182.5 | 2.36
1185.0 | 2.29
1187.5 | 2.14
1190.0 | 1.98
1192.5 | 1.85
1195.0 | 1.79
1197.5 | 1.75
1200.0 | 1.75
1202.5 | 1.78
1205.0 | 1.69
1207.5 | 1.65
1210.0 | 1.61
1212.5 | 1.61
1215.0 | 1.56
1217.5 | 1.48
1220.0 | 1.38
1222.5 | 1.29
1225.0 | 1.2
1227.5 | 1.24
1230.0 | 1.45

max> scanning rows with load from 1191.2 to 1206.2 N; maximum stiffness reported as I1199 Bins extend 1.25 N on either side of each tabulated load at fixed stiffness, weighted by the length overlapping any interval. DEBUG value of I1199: 1.85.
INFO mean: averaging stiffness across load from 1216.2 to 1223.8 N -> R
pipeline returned 1.38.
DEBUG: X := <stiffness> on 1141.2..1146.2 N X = 1.29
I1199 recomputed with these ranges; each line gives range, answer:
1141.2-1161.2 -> 2.1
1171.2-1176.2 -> 2.37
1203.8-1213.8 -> 1.69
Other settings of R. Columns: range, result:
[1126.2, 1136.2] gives 1.61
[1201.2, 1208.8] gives 1.71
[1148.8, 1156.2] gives 1.68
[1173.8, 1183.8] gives 2.34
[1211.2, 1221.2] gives 1.51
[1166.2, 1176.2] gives 2.37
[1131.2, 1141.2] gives 1.37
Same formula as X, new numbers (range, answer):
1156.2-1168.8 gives 2.26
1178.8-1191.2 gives 2.22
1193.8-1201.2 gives 1.76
